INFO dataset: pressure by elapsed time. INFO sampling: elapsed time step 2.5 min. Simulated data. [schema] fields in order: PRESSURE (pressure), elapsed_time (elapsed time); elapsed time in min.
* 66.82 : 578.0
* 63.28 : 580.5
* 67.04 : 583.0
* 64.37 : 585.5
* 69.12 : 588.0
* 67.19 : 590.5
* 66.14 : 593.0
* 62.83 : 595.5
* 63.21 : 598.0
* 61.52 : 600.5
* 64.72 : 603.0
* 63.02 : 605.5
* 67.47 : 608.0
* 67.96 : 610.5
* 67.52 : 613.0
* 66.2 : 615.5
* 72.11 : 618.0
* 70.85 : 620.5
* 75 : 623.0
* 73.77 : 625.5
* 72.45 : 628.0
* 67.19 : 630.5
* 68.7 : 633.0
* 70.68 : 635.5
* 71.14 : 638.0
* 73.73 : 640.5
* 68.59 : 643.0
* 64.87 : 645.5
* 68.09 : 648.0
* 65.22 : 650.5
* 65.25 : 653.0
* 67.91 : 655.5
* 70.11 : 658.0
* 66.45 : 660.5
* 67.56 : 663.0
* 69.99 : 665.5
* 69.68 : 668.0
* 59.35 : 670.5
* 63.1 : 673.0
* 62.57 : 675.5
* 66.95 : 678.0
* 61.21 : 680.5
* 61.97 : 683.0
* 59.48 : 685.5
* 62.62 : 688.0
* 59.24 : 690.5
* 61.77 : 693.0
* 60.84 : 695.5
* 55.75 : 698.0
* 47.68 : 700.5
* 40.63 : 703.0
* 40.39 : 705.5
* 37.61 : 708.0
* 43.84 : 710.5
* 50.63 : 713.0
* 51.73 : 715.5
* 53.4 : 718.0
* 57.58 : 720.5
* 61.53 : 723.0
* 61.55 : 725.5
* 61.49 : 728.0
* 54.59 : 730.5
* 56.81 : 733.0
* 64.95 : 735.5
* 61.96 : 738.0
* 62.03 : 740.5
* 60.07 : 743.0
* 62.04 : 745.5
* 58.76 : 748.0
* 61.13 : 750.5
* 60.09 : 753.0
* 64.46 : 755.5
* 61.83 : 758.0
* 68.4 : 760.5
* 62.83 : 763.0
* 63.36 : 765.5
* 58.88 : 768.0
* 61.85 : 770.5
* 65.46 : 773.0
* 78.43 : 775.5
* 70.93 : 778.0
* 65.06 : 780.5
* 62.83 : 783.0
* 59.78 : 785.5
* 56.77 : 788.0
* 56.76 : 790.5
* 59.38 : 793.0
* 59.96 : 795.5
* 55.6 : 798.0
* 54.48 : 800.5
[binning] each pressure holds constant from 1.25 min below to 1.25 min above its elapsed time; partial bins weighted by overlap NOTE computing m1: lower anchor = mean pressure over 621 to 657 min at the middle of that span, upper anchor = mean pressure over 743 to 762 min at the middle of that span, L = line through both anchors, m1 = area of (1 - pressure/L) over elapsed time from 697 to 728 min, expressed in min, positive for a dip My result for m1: 6.8 min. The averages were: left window 69.5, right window 62.2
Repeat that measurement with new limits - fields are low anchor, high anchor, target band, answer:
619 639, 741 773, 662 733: 9.79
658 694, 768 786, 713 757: 3.91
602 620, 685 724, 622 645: -2.64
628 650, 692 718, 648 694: -4.04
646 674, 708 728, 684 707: 1.84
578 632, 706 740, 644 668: -2.11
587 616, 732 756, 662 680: -0.56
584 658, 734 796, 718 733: 1.29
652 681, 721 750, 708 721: 2.59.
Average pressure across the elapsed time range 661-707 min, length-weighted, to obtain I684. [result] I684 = 59.5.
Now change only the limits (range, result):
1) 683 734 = 54.1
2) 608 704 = 65.5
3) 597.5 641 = 68.7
